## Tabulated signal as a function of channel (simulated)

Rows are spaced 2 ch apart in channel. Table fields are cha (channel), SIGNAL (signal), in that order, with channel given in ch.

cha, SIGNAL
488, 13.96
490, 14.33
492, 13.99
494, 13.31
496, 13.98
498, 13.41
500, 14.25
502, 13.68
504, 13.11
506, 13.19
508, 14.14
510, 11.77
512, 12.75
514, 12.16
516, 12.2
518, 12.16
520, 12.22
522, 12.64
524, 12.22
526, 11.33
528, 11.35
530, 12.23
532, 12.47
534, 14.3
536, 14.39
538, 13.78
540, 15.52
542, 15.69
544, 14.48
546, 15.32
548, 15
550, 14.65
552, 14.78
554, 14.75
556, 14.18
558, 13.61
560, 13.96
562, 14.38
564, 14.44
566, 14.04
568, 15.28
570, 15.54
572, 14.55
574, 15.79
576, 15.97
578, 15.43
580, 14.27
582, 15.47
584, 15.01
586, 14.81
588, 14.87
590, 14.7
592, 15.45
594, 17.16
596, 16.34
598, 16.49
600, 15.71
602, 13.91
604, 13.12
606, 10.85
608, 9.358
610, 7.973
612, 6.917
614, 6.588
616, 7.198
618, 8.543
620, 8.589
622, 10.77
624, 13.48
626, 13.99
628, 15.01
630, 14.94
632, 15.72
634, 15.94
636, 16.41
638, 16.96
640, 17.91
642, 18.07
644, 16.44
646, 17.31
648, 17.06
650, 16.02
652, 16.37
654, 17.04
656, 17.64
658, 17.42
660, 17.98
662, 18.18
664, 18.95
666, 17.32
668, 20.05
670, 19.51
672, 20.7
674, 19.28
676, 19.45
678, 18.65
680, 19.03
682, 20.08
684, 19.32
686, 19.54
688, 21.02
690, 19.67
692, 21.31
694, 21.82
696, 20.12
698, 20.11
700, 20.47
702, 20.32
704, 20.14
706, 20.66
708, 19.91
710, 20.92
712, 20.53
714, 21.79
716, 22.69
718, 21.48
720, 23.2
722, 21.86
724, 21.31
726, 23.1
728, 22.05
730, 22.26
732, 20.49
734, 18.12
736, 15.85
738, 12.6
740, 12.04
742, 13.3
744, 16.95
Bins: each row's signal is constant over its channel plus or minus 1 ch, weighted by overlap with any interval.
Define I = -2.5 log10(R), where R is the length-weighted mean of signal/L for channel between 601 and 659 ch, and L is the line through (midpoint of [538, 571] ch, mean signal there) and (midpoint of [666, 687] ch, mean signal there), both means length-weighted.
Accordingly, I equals 0.281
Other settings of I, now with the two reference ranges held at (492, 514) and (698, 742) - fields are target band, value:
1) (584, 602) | 0.04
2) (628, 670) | 0.04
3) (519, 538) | 0.12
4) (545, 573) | 0.03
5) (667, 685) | -0.06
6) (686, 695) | -0.10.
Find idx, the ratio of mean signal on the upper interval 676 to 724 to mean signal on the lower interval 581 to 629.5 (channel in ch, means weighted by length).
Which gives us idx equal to 1.63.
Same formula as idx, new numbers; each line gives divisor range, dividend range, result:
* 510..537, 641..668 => 1.40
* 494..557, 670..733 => 1.54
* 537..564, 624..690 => 1.21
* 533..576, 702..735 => 1.44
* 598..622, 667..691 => 1.93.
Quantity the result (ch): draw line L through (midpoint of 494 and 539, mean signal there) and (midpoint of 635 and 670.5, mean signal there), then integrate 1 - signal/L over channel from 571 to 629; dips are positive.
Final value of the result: 9.67 ch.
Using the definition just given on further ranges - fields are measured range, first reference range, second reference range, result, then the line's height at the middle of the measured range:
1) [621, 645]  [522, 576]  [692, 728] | 3.23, 17.8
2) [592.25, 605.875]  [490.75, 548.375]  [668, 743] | 0.80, 16.1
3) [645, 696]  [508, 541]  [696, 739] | -0.67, 18.6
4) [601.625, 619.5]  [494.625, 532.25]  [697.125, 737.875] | 7.88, 16.5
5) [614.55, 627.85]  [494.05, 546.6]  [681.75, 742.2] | 4.94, 16.8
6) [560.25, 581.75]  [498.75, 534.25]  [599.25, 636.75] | -4.88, 12.2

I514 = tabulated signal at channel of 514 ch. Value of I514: 12.16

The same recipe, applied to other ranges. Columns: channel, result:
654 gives 17.04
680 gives 19.03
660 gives 17.98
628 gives 15.01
